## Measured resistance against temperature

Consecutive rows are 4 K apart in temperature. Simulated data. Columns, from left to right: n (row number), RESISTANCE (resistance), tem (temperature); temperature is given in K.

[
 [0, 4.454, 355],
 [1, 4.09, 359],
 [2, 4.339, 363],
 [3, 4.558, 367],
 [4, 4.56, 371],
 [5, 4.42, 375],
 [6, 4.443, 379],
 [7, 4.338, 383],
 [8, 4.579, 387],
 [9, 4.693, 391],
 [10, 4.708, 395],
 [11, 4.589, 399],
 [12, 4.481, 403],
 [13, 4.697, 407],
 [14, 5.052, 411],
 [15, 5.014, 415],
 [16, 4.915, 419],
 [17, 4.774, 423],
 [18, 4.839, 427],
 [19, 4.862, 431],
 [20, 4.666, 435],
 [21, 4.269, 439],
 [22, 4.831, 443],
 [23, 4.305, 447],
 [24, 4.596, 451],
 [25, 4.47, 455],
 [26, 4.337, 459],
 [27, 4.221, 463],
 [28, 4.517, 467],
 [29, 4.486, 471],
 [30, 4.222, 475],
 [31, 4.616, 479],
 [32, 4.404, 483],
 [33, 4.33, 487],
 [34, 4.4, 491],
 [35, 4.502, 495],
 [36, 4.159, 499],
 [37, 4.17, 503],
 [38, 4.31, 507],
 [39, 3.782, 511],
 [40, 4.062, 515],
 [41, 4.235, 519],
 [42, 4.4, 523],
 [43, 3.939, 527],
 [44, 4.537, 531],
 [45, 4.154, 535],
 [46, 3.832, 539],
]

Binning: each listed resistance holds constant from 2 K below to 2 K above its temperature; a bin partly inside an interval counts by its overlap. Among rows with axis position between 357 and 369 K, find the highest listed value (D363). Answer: 4.558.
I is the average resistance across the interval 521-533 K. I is 4.29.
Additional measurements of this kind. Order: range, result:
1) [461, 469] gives 4.37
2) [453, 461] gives 4.4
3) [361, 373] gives 4.49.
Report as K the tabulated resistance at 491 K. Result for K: 4.4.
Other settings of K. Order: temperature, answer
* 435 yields 4.666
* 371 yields 4.56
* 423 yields 4.774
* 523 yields 4.4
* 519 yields 4.235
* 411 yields 5.052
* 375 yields 4.42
